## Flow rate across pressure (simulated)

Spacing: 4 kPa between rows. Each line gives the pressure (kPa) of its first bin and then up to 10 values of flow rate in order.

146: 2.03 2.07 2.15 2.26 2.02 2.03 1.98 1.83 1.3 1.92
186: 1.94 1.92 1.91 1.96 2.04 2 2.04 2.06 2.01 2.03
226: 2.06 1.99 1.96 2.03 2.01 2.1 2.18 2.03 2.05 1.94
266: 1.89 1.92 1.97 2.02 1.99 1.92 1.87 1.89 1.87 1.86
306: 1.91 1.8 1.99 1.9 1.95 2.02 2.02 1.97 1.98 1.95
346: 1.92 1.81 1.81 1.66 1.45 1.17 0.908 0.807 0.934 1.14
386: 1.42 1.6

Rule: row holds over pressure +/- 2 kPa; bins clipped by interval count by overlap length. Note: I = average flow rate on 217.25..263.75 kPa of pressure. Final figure 2.03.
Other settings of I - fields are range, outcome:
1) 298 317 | 1.89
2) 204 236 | 2.02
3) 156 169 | 2.09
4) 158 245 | 1.96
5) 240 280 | 2.01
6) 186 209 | 1.97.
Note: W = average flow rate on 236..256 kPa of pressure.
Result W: 2.07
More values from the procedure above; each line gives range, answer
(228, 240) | 1.99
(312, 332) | 1.98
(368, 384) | 0.947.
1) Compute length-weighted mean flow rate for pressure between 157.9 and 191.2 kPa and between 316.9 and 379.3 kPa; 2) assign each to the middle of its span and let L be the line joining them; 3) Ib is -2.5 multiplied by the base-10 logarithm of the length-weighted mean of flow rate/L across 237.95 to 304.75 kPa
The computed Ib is -0.13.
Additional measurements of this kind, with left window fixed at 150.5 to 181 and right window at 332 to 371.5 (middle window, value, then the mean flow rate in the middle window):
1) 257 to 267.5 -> -0.09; 1.95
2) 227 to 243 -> -0.09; 2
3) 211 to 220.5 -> -0.09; 2.04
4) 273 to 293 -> -0.10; 1.95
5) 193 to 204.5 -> -0.05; 1.98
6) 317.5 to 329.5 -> -0.15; 1.97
